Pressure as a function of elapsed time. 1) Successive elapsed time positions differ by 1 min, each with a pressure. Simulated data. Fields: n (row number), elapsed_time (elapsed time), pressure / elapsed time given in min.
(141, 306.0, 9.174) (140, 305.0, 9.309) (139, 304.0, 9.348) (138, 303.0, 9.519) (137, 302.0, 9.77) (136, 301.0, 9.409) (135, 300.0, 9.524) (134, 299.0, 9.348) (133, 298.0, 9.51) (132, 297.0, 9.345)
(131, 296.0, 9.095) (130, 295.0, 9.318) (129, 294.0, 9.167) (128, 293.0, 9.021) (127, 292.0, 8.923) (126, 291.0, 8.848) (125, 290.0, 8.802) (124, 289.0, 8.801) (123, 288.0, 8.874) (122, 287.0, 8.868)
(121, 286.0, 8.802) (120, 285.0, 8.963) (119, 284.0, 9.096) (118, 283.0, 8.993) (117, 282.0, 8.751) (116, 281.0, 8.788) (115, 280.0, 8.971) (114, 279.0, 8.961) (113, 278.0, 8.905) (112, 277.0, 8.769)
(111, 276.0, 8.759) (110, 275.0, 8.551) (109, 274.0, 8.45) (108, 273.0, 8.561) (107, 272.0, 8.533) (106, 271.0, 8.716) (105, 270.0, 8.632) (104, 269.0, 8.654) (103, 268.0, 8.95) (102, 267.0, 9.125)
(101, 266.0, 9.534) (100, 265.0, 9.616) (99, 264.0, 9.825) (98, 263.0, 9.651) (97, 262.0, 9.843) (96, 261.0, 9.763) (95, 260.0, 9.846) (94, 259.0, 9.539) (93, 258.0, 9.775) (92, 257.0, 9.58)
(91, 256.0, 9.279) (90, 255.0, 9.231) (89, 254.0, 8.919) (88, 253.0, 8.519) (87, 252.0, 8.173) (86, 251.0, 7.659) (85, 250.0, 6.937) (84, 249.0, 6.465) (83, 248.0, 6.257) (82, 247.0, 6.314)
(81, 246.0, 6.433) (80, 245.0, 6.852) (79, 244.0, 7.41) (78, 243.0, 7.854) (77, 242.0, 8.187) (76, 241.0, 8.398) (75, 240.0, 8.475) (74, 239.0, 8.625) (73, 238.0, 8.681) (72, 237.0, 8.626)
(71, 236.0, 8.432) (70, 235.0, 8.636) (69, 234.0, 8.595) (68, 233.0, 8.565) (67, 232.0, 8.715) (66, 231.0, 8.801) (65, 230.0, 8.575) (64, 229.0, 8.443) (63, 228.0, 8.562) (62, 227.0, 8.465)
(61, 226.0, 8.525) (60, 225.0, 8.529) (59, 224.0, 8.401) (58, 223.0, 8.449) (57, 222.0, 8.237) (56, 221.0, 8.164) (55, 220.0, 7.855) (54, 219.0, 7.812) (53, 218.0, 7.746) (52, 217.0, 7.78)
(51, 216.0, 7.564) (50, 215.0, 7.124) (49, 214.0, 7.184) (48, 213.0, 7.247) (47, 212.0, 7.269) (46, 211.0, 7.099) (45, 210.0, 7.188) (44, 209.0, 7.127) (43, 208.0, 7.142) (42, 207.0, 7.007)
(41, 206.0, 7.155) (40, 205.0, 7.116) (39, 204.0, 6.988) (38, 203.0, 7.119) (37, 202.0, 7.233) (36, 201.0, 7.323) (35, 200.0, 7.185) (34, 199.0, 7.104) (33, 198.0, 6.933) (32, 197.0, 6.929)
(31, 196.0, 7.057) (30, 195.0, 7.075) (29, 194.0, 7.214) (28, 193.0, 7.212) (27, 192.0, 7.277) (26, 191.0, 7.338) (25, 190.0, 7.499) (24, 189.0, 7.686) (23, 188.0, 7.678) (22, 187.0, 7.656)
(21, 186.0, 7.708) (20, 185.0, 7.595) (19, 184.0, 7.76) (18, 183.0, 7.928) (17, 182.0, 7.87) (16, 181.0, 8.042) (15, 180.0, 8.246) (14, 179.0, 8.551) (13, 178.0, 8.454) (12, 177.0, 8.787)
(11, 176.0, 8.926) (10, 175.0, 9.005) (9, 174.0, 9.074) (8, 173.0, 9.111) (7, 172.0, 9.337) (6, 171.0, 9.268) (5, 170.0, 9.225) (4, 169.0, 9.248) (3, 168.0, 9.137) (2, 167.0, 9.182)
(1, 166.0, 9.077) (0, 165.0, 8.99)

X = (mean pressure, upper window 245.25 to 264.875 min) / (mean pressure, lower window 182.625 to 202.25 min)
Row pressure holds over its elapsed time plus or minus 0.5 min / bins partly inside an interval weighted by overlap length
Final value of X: 1.2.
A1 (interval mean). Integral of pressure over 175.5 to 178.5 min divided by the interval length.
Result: 8.72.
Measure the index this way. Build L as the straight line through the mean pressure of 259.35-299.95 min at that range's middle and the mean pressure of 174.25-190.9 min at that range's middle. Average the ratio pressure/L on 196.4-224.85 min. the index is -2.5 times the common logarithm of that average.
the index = 0.13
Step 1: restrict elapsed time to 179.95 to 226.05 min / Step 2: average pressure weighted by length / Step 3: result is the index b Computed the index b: 7.5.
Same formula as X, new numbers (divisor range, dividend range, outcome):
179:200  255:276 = 1.23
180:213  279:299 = 1.23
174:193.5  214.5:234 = 1.03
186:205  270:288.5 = 1.21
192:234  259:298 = 1.18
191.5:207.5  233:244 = 1.18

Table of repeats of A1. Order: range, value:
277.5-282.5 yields 8.88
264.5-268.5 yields 9.31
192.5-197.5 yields 7.1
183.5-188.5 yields 7.68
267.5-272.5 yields 8.7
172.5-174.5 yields 9.09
